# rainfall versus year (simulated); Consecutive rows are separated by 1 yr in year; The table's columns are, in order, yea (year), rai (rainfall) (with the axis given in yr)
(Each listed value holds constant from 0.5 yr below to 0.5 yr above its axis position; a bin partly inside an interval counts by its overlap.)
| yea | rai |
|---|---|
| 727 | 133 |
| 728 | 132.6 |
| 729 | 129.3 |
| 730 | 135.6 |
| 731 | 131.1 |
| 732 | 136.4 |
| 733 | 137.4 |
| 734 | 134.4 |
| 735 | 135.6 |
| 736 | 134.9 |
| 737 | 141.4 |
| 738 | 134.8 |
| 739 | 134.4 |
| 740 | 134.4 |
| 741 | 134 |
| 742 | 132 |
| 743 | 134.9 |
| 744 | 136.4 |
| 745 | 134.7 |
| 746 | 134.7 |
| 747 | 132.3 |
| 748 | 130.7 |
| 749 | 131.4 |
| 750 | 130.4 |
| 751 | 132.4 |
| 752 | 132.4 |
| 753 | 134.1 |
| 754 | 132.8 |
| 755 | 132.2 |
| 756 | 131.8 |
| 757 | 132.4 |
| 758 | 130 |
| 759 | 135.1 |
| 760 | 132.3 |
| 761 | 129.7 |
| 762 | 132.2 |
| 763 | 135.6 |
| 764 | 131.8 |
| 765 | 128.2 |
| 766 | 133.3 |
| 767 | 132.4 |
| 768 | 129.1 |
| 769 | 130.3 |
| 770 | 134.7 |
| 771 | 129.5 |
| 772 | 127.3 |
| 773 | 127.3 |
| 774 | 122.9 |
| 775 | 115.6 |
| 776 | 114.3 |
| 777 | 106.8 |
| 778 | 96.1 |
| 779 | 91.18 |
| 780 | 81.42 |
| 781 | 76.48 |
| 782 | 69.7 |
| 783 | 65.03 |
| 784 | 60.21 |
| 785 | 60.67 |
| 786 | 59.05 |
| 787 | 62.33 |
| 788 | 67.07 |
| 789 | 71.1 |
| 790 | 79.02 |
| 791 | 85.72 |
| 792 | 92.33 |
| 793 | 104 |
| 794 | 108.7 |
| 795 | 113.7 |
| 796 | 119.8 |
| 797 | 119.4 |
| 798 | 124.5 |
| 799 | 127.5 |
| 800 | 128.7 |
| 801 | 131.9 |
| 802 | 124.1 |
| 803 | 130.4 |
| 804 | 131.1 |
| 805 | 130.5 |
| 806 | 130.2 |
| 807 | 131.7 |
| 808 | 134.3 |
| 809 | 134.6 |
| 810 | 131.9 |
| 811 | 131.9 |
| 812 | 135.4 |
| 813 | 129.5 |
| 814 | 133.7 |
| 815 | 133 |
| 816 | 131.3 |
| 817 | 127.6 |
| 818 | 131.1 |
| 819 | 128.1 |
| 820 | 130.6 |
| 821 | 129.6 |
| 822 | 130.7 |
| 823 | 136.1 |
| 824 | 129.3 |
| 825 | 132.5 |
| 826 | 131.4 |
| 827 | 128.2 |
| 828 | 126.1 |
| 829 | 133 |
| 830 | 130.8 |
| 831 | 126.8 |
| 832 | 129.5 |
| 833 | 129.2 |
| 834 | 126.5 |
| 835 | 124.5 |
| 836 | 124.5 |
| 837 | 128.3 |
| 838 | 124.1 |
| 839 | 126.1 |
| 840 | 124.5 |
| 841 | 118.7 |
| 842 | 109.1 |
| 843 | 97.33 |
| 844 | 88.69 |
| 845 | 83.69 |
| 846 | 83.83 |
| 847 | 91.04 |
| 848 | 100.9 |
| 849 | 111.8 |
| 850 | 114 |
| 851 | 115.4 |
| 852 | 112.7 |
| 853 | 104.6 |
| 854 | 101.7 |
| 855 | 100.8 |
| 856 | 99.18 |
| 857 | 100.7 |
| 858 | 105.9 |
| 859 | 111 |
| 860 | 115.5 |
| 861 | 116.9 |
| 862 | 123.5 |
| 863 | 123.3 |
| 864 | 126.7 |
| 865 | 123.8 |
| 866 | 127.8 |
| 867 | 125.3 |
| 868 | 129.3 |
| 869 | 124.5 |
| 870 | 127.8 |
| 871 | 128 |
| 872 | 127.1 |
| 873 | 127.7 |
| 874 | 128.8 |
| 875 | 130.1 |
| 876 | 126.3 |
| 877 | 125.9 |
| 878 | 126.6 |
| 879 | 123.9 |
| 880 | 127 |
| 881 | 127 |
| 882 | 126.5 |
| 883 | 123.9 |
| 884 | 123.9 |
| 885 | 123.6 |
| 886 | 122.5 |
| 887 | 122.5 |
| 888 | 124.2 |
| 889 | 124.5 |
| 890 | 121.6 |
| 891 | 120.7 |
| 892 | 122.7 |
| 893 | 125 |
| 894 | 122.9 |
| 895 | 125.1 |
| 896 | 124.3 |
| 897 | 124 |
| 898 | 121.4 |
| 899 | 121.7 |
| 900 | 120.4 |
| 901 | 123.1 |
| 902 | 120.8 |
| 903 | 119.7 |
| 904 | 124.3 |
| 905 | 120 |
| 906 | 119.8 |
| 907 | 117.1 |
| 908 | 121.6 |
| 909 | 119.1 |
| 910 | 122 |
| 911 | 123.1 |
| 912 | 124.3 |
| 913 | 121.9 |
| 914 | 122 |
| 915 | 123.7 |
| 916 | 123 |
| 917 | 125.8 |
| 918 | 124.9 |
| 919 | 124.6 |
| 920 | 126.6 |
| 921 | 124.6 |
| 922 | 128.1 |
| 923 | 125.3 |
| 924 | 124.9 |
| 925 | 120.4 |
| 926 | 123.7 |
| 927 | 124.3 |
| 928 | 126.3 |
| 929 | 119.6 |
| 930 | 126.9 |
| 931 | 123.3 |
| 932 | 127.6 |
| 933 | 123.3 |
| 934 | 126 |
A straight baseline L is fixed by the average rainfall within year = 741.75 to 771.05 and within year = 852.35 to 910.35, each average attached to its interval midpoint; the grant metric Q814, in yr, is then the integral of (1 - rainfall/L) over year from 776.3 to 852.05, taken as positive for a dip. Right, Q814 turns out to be 8.34 yr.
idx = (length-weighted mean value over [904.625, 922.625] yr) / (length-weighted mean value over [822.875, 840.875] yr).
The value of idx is 0.96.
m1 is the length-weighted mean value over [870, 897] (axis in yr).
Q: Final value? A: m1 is 125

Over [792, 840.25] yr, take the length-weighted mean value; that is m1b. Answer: 128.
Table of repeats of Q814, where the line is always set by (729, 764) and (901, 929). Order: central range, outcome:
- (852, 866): 1.6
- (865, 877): -0.1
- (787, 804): 3.0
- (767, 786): 4.3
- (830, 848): 1.9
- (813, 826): -0.2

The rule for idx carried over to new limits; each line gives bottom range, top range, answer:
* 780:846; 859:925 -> 1.08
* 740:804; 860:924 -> 1.07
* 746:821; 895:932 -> 1.05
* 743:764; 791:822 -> 0.95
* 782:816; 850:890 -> 1.10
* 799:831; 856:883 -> 0.94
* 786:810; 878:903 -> 1.11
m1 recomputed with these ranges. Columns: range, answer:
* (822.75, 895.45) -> 120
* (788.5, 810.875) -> 118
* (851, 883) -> 120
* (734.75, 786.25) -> 121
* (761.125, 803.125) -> 107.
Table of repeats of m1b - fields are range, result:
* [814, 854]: 120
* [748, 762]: 132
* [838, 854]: 106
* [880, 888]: 124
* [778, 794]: 76.7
